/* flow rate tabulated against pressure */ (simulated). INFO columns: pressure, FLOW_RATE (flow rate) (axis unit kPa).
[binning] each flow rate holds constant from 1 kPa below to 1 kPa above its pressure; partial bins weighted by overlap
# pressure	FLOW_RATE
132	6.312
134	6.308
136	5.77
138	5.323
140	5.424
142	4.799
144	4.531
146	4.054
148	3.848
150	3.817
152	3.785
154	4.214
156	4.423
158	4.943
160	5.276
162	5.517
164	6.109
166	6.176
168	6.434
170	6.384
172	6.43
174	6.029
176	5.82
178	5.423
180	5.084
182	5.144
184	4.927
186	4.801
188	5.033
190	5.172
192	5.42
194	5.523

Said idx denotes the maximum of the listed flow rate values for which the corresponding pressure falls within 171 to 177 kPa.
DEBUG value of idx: 6.43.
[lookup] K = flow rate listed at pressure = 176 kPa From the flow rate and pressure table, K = 5.82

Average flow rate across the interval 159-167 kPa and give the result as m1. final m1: 5.77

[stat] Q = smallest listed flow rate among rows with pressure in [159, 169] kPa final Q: 5.276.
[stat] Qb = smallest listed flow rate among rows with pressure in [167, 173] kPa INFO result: 6.384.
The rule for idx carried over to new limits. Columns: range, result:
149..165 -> 6.109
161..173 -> 6.434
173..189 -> 6.029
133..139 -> 6.308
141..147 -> 4.799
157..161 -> 5.276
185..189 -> 5.033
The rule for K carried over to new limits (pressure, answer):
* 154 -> 4.214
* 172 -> 6.43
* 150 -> 3.817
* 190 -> 5.172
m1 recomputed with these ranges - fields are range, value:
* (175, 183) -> 5.37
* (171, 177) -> 6.09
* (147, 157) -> 4.02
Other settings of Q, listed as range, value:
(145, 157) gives 3.785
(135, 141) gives 5.323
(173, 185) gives 4.927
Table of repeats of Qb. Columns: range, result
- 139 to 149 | 3.848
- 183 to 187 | 4.801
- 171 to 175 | 6.029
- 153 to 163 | 4.214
